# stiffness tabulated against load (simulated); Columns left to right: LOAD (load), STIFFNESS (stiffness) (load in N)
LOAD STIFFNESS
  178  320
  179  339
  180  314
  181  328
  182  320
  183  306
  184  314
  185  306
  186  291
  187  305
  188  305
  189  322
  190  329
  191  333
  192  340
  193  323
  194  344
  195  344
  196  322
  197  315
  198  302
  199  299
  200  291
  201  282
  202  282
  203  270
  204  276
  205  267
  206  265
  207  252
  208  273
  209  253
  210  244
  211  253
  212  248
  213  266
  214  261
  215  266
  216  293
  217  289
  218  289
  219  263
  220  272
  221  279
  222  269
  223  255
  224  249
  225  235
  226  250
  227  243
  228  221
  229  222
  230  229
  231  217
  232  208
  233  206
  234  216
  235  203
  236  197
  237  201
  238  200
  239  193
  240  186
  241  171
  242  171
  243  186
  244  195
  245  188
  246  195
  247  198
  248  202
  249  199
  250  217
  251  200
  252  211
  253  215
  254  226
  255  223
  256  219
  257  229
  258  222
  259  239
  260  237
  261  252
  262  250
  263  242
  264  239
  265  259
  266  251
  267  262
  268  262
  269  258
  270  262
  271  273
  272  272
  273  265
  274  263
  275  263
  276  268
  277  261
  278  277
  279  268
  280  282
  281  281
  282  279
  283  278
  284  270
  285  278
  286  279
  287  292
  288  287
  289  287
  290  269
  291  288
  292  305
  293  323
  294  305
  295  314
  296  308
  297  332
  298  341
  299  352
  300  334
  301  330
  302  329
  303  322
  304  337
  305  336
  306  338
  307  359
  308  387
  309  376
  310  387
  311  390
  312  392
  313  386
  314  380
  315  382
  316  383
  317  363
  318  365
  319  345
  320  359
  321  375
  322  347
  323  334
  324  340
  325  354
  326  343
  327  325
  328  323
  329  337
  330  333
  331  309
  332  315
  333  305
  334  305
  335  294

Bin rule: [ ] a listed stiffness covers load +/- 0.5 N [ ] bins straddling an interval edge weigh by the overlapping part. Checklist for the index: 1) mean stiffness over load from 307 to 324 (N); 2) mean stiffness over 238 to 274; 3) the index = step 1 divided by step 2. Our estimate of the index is 1.6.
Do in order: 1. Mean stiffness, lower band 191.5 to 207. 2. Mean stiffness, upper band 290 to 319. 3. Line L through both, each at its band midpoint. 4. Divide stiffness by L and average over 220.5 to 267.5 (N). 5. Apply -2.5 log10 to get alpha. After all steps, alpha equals 0.40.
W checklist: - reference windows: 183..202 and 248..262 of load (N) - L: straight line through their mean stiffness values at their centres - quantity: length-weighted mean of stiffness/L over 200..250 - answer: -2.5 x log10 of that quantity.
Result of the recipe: 0.14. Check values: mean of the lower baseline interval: 314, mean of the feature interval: 236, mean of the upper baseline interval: 222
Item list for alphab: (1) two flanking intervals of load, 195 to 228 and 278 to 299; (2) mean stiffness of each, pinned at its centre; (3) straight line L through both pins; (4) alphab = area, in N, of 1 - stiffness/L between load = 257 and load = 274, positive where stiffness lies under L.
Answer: 2.1 N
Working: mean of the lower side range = 271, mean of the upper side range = 294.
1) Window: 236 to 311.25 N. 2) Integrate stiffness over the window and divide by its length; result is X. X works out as 266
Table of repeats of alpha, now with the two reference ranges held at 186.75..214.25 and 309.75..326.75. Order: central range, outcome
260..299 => 0.224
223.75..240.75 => 0.401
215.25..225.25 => 0.129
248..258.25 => 0.446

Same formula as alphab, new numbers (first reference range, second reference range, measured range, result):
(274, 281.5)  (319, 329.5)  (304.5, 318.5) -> -2.1 N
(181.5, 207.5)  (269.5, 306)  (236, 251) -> 5.3 N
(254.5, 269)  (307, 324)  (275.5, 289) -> 0.6 N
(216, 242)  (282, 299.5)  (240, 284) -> 5.2 N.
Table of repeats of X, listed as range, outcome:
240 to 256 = 200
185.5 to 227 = 284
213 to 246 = 229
